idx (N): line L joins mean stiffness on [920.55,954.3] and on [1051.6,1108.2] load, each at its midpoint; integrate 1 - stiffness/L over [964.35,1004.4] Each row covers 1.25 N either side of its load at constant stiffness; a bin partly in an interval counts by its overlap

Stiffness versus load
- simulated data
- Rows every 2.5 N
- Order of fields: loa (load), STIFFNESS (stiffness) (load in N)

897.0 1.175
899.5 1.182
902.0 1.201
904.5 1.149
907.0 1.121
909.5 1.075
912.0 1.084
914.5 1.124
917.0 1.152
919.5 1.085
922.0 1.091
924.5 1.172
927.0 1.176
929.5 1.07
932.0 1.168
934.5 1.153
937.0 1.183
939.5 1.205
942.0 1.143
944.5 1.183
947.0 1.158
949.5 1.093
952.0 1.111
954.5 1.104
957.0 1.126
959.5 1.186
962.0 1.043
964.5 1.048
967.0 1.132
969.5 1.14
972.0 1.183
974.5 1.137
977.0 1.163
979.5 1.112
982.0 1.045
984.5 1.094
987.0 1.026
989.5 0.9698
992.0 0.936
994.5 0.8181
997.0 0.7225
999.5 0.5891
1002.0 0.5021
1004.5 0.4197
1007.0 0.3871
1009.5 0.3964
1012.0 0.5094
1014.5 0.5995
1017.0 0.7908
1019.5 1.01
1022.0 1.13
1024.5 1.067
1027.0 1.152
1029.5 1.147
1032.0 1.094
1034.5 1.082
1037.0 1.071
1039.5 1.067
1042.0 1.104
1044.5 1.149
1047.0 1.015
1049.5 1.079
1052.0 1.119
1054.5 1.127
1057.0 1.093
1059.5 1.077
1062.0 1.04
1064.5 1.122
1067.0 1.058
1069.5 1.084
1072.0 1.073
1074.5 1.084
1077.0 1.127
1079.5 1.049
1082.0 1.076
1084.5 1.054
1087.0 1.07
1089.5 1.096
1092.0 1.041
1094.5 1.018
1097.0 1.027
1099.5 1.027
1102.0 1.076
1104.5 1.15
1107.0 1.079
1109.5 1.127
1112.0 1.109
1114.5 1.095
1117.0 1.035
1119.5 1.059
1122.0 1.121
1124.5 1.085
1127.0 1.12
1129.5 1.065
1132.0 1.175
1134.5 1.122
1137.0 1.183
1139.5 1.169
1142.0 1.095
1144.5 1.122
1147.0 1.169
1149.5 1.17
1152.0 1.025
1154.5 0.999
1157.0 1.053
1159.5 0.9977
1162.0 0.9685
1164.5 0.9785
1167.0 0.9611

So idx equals 5.89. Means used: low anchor 1.14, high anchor 1.08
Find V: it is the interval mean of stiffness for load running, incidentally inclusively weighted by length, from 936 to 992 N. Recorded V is 1.11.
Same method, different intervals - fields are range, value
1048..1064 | 1.09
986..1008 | 0.708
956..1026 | 0.903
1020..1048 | 1.1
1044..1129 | 1.08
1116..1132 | 1.09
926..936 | 1.14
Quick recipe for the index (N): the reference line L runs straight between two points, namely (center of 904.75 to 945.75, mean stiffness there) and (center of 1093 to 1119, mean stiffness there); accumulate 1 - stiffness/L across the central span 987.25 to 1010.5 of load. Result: 9.5 N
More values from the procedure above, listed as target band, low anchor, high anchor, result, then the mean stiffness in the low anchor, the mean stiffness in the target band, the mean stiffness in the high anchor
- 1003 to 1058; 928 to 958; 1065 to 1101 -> 7.9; 1.14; 0.934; 1.06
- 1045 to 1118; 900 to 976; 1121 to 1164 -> 1.9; 1.13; 1.08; 1.09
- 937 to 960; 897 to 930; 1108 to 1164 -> -0.4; 1.13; 1.15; 1.09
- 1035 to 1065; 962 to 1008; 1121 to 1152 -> -2.3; 0.919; 1.09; 1.13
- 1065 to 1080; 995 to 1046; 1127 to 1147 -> -1.6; 0.85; 1.08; 1.13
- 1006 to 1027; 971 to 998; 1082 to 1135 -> 5.5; 1.02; 0.765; 1.08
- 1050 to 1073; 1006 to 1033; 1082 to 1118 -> -3.0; 0.846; 1.09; 1.07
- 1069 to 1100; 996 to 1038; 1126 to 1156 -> -2.9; 0.803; 1.06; 1.12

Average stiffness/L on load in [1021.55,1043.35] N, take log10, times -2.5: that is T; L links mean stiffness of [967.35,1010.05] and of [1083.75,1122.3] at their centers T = -0.16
